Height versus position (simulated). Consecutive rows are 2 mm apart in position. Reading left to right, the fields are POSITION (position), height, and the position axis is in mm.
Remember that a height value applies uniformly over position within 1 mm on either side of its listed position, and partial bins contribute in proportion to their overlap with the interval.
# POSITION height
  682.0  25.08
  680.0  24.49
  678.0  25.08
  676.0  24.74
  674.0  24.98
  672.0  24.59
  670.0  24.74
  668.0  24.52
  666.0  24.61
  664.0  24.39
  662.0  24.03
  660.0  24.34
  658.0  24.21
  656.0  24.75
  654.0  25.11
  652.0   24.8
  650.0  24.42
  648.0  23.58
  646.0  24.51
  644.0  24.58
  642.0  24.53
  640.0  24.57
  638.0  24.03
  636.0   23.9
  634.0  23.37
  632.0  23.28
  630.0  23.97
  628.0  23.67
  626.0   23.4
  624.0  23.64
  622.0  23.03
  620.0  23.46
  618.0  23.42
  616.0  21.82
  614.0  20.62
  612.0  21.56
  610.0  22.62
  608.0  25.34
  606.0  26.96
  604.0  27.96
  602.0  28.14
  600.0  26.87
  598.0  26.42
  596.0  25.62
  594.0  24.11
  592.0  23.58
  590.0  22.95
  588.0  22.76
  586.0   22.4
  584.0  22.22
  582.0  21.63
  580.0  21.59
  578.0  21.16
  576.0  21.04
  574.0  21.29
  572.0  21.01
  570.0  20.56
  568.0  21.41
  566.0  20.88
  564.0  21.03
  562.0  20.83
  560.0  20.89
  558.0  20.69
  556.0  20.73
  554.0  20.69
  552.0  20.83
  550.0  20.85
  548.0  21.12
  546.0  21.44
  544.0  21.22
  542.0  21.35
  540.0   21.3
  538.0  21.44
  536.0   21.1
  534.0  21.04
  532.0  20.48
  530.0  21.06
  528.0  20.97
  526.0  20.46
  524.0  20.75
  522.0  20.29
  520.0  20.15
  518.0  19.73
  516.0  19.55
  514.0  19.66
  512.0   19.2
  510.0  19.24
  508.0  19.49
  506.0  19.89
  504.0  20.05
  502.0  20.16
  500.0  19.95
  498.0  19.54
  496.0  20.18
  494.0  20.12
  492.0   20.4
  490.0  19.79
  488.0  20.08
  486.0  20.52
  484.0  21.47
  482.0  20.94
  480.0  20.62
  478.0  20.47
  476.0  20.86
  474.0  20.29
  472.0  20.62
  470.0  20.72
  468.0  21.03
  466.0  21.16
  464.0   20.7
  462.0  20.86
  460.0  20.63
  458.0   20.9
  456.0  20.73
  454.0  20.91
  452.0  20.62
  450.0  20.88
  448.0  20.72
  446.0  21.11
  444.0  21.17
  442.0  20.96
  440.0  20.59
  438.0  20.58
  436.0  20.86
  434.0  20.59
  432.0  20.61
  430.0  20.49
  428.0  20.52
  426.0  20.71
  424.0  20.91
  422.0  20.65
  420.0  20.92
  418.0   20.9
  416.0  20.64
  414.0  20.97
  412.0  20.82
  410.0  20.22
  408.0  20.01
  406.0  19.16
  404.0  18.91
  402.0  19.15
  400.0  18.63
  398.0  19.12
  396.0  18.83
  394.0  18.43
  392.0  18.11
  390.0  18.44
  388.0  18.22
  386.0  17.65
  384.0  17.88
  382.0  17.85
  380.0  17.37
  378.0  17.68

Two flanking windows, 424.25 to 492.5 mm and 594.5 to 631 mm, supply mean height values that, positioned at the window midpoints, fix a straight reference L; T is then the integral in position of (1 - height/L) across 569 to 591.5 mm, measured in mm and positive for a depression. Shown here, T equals 1.8 mm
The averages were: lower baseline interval 20.7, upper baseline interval 24.4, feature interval 21.7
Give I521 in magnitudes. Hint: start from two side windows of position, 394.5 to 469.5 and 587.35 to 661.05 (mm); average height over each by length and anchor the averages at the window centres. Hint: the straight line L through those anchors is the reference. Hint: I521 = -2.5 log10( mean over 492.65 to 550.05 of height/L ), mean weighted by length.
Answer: 0.09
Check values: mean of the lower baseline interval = 20.5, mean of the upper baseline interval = 24.2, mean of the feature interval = 20.4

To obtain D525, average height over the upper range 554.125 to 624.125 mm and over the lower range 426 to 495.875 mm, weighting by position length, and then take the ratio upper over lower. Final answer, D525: 1.10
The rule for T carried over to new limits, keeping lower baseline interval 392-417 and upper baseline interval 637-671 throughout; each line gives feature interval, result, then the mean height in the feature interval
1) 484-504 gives 1.1 mm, 20.1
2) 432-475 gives -0.6 mm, 20.8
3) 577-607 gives -1.4 mm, 24.3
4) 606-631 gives 0.6 mm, 23.2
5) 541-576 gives 2.4 mm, 21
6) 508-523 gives 1.4 mm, 19.7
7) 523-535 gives 0.6 mm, 20.8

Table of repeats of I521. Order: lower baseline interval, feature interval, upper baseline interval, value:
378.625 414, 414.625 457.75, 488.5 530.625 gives -0.08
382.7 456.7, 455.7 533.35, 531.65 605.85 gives 0.04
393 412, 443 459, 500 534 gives -0.07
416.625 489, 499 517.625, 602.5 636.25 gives 0.11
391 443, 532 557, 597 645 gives 0.08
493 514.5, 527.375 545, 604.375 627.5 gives -0.01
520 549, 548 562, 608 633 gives 0.03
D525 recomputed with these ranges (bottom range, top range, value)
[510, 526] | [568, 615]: 1.17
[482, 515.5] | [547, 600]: 1.10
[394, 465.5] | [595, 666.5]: 1.19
